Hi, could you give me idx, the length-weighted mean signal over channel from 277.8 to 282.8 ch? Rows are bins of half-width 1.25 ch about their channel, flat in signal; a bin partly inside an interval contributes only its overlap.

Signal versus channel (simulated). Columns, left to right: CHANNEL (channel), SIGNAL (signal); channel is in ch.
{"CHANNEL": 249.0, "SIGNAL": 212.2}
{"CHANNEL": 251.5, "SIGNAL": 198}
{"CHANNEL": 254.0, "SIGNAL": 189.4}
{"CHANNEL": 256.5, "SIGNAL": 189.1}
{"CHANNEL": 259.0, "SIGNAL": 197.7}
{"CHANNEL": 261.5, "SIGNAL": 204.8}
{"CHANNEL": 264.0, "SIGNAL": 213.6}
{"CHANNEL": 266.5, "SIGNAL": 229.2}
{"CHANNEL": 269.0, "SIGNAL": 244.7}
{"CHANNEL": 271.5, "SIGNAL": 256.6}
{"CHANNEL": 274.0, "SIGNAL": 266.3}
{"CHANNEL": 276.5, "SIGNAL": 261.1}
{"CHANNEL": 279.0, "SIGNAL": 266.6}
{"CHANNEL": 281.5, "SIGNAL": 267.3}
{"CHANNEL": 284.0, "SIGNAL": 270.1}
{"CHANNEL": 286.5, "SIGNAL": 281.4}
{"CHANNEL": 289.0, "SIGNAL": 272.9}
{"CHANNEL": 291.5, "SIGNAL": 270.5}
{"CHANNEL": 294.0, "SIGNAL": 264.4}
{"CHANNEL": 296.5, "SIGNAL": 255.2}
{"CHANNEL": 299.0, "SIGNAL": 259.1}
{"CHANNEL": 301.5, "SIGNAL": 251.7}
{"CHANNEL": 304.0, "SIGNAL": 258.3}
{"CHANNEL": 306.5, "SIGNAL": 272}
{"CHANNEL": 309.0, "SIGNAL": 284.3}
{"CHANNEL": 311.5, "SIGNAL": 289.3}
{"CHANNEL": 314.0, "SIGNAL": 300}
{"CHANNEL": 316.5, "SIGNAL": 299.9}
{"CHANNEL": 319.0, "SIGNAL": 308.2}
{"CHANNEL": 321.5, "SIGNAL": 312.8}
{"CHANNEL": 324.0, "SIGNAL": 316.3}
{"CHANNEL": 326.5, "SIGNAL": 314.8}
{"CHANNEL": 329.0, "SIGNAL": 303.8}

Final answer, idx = 267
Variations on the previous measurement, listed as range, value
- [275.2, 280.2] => 264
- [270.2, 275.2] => 261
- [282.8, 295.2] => 272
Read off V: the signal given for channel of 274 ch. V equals 266.3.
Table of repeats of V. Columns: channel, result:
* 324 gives 316.3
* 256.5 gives 189.1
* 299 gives 259.1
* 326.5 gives 314.8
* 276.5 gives 261.1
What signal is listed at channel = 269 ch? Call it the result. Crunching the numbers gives 244.7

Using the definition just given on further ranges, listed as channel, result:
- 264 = 213.6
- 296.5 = 255.2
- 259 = 197.7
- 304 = 258.3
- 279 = 266.6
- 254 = 189.4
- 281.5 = 267.3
